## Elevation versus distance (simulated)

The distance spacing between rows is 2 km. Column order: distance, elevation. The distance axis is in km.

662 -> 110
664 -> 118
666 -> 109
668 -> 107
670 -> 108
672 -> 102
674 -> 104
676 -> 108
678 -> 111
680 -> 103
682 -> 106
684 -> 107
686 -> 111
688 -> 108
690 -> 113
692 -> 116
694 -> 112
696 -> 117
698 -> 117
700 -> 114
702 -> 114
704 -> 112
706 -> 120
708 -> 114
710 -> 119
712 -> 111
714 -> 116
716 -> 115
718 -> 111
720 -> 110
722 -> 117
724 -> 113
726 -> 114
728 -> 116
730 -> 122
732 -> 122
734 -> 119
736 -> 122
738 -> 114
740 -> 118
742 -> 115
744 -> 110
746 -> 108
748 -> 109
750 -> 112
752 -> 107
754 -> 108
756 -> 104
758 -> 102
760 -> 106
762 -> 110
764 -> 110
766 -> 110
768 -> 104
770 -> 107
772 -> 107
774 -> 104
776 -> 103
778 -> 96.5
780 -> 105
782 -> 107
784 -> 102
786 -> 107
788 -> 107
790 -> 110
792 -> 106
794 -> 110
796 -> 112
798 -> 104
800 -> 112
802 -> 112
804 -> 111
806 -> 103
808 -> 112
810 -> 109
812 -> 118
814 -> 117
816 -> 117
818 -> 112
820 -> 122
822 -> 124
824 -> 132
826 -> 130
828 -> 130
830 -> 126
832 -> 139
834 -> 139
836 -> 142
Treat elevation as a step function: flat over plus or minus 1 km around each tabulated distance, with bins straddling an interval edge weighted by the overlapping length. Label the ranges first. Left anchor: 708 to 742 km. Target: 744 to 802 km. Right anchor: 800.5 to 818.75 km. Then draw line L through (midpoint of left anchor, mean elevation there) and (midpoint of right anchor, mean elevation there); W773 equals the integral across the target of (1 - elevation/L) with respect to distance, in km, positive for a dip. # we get 3.6 km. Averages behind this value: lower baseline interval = 116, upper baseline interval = 112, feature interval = 107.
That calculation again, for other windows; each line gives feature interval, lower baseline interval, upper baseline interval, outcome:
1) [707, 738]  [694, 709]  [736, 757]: -0.8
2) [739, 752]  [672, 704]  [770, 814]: -0.3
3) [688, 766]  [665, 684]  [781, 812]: -4.3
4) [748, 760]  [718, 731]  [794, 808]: 0.6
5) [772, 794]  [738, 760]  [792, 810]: 0.8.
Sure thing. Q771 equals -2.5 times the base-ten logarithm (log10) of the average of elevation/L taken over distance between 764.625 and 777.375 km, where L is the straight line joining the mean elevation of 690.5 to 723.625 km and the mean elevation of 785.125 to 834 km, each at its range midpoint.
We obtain 0.099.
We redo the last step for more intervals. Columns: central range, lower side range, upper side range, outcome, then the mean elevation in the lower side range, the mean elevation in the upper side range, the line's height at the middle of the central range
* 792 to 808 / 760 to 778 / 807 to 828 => 0.056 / 106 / 120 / 115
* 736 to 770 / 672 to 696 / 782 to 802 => -0.011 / 109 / 108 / 108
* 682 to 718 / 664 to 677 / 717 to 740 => -0.016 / 107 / 116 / 112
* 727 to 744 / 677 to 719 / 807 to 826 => -0.032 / 113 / 119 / 115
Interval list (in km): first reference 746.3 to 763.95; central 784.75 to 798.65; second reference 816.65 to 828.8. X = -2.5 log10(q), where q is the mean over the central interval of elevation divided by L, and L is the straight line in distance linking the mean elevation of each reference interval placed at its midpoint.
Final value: 0.08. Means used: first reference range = 107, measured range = 108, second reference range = 125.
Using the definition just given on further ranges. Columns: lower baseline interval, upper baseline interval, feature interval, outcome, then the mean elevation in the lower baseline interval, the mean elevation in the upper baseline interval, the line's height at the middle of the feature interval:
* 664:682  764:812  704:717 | -0.082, 107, 107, 107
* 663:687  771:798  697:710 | -0.080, 108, 106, 107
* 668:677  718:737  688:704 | -0.035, 106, 117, 110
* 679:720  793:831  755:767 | 0.076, 113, 116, 115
